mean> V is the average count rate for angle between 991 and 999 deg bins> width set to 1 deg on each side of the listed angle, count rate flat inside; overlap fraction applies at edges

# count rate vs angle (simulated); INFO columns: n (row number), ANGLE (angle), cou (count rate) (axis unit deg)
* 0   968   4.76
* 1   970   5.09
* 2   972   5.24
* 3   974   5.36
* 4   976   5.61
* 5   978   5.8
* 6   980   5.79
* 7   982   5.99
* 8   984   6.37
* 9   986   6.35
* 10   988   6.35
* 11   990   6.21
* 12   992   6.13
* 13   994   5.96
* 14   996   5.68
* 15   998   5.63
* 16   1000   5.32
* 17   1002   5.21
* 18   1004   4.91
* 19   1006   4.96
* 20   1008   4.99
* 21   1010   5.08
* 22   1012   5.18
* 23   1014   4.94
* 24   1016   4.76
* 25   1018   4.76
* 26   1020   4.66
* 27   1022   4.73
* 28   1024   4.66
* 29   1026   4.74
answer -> 5.85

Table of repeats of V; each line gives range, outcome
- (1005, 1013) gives 5.05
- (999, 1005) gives 5.15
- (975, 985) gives 5.91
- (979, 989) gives 6.17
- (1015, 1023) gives 4.73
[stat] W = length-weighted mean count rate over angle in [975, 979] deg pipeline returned 5.71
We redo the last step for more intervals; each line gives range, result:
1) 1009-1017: 4.99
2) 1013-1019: 4.82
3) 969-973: 5.17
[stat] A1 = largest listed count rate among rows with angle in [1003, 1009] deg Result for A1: 4.99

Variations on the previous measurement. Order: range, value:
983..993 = 6.37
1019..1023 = 4.73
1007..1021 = 5.18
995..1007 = 5.68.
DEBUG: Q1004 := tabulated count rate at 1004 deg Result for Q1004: 4.91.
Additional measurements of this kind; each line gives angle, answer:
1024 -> 4.66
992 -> 6.13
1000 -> 5.32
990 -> 6.21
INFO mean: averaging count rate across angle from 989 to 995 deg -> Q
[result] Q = 6.1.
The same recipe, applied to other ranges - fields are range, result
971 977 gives 5.4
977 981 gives 5.79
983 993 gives 6.28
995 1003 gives 5.46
